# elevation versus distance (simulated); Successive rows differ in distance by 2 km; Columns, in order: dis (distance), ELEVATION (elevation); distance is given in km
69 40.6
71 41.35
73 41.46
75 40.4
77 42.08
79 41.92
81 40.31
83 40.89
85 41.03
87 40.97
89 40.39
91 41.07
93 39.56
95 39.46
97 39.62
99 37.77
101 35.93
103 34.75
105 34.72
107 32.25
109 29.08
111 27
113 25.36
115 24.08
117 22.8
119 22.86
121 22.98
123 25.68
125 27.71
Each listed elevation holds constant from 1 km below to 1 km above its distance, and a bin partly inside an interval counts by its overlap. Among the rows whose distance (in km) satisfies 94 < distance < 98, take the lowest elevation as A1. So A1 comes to 39.46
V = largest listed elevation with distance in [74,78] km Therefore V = 42.08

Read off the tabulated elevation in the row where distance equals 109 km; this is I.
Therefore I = 29.08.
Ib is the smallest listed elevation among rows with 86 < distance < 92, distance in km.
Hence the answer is 40.39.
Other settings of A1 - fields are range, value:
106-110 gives 29.08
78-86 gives 40.31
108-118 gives 22.8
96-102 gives 35.93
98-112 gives 27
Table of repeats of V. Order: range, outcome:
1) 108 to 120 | 29.08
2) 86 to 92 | 41.07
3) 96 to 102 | 39.62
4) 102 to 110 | 34.75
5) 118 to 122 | 22.98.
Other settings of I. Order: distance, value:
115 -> 24.08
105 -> 34.72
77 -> 42.08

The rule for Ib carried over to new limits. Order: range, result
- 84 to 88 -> 40.97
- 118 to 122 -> 22.86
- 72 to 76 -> 40.4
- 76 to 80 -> 41.92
